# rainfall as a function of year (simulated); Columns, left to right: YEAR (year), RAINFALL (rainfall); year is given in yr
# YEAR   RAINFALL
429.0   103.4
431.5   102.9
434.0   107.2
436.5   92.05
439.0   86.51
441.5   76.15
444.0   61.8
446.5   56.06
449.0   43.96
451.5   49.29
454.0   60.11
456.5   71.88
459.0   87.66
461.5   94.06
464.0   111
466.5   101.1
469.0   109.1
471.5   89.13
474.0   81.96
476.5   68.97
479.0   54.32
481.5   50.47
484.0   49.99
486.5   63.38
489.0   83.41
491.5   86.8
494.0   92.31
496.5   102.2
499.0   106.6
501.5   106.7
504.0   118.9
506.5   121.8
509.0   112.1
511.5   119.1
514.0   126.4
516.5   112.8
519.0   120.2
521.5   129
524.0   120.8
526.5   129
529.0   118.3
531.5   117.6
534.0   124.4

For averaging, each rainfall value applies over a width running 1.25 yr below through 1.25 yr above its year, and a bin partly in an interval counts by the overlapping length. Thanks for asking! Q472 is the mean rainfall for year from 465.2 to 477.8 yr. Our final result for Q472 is 90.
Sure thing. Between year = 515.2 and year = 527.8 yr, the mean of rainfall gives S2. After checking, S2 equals 122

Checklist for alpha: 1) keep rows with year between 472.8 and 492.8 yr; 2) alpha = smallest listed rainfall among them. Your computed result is 49.99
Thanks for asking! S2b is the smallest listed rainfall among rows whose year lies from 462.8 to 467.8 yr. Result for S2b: 101.1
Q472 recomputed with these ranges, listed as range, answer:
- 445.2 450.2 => 50.2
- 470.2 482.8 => 69.1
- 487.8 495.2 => 87.5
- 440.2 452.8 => 57.6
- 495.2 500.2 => 104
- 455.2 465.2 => 90.9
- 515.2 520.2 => 117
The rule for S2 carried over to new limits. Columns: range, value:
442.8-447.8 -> 58.8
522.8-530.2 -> 123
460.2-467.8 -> 102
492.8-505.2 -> 105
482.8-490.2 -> 65.6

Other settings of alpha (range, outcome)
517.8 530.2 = 118.3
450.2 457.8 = 49.29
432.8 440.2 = 86.51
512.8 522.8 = 112.8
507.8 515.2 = 112.1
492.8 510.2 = 92.31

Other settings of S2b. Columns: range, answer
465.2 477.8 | 68.97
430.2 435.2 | 102.9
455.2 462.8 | 71.88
